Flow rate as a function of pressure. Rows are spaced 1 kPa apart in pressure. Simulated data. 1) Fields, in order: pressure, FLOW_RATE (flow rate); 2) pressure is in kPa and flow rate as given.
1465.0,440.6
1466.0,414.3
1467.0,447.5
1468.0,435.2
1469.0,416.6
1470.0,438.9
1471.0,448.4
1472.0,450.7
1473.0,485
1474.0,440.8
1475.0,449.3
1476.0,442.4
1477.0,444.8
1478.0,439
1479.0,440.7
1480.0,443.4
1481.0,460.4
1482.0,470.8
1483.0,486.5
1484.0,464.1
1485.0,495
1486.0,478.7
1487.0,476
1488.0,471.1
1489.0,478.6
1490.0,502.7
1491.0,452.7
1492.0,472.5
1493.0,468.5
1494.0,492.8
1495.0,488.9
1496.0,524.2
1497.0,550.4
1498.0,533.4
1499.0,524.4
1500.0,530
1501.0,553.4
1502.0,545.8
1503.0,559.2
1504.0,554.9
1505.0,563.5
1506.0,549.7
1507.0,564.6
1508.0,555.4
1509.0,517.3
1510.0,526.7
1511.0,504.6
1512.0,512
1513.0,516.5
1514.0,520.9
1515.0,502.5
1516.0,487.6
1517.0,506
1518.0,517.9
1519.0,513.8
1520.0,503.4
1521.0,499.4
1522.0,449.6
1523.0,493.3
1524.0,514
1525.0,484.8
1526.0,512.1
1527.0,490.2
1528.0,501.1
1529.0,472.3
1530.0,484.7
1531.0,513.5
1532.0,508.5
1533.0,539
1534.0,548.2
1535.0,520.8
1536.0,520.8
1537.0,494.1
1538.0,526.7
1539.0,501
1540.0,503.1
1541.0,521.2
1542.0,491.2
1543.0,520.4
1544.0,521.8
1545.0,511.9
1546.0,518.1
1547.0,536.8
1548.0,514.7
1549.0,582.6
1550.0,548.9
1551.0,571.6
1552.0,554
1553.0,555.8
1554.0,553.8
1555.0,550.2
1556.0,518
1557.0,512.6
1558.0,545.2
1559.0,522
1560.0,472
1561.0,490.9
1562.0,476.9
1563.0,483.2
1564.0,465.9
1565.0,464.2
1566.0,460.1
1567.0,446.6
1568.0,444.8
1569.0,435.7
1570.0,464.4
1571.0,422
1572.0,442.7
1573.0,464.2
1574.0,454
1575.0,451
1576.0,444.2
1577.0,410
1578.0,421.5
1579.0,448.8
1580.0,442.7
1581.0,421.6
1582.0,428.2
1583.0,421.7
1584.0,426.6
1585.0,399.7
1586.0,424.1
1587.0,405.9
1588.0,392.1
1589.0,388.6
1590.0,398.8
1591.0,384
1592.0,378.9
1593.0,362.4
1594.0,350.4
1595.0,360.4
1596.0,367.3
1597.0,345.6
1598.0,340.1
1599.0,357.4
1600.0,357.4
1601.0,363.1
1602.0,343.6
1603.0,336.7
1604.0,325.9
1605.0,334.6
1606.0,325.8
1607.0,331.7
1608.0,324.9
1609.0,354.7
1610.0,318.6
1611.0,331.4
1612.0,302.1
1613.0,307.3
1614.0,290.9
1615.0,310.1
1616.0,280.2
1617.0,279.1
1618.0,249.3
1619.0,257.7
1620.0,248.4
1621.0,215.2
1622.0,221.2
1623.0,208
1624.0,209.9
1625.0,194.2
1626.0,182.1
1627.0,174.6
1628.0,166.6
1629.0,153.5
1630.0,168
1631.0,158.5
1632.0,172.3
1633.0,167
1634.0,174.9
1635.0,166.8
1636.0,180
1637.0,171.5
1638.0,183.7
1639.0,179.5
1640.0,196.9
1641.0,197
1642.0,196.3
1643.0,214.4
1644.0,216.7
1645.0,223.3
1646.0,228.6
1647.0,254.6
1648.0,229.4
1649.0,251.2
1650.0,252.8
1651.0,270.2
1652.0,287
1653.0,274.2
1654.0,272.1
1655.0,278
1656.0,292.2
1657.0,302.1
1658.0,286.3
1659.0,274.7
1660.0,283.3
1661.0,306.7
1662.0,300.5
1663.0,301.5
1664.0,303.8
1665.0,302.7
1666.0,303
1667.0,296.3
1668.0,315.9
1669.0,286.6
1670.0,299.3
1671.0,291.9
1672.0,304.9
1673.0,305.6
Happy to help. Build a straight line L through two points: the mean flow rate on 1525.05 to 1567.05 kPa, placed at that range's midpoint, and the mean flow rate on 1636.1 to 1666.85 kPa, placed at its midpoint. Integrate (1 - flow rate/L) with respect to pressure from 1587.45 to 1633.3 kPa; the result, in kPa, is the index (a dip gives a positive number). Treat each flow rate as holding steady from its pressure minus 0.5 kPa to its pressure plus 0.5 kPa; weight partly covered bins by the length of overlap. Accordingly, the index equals 8.75 kPa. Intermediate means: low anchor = 513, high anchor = 254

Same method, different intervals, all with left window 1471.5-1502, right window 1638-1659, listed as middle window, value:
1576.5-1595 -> -3.7 kPa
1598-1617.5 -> -1.3 kPa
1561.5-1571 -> -2.4 kPa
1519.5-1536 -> -3.2 kPa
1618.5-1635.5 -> 5.3 kPa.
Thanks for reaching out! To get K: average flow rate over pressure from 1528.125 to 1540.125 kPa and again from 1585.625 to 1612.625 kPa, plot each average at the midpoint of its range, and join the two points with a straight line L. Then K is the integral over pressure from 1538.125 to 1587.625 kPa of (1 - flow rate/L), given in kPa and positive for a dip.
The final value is -4.37 kPa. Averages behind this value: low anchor 511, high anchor 355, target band 482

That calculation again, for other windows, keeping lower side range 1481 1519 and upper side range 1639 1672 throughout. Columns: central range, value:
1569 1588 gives -2.1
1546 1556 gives -2.7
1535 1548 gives -2.0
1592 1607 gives 0.3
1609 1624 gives 2.6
